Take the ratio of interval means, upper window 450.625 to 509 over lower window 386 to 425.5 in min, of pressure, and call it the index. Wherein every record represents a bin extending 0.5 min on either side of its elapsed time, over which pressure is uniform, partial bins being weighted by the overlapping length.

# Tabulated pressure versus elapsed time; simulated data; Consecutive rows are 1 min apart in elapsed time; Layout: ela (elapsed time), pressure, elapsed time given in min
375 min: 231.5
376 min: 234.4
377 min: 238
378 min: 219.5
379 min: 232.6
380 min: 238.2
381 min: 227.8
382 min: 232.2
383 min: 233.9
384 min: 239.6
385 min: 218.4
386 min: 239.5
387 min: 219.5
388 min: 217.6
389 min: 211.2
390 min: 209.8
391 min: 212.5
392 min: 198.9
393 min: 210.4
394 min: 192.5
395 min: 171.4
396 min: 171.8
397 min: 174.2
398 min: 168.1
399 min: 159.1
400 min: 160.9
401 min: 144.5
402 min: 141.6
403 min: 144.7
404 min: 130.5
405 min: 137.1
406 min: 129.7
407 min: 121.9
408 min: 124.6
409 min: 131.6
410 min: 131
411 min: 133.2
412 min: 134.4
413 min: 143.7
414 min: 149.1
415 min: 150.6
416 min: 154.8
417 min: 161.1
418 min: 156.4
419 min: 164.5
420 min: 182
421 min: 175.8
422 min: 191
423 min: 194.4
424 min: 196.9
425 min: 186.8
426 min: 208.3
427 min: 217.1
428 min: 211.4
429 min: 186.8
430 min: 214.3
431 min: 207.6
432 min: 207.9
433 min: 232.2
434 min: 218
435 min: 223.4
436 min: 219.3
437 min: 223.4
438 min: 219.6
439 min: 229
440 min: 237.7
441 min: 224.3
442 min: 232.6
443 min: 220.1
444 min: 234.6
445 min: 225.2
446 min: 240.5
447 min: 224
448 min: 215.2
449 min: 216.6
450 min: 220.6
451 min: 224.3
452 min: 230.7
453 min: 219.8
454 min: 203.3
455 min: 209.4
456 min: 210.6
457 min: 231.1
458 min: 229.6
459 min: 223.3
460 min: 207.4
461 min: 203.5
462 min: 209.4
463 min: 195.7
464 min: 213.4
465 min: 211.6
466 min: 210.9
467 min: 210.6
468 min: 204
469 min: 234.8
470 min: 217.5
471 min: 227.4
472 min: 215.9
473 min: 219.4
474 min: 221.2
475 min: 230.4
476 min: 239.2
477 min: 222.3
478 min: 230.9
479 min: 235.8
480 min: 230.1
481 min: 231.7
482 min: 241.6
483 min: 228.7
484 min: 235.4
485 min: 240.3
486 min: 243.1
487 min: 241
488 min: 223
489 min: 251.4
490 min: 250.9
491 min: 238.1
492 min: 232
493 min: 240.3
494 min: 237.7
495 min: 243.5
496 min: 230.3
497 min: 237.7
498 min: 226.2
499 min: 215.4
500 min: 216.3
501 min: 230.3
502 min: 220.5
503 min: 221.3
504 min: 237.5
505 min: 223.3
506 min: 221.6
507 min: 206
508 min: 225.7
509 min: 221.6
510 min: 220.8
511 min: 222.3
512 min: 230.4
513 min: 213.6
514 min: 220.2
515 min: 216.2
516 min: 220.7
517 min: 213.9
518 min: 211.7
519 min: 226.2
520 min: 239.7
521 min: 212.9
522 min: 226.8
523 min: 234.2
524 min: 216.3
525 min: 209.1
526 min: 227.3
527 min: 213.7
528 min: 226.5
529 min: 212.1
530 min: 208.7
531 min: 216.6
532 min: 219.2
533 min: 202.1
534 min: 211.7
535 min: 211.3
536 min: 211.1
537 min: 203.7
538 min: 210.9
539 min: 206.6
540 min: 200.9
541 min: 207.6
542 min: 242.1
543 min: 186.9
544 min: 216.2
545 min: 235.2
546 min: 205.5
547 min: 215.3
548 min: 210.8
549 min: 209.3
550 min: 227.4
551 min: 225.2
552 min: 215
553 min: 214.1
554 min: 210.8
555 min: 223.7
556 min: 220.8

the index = 1.35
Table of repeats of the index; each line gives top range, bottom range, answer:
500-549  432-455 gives 0.97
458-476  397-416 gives 1.52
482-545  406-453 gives 1.15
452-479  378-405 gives 1.11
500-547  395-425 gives 1.41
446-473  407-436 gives 1.22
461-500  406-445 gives 1.21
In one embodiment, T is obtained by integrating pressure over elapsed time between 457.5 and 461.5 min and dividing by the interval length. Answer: 216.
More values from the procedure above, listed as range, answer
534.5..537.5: 209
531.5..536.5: 211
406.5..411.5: 128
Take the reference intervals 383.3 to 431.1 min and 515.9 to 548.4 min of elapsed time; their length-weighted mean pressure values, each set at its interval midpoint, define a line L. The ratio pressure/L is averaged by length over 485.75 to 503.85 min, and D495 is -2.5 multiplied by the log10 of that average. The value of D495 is -0.15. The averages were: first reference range 176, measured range 233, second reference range 216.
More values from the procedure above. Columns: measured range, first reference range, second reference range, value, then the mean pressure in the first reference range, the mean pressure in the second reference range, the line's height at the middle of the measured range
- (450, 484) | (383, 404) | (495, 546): -0.071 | 190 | 219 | 207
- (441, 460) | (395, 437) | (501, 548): -0.195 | 171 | 218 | 186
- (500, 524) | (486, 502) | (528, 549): 0.014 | 234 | 212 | 225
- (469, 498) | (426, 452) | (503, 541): -0.068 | 221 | 218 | 219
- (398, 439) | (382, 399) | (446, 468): 0.205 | 205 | 216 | 209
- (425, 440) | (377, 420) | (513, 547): -0.149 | 178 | 216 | 188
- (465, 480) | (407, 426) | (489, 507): -0.072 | 159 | 231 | 208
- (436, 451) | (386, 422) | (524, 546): -0.249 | 165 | 213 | 179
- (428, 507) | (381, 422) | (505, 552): -0.148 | 173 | 217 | 196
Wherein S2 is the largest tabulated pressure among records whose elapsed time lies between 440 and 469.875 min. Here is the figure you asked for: 240.5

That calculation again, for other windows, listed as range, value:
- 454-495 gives 251.4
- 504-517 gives 237.5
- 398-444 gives 237.7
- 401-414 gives 149.1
